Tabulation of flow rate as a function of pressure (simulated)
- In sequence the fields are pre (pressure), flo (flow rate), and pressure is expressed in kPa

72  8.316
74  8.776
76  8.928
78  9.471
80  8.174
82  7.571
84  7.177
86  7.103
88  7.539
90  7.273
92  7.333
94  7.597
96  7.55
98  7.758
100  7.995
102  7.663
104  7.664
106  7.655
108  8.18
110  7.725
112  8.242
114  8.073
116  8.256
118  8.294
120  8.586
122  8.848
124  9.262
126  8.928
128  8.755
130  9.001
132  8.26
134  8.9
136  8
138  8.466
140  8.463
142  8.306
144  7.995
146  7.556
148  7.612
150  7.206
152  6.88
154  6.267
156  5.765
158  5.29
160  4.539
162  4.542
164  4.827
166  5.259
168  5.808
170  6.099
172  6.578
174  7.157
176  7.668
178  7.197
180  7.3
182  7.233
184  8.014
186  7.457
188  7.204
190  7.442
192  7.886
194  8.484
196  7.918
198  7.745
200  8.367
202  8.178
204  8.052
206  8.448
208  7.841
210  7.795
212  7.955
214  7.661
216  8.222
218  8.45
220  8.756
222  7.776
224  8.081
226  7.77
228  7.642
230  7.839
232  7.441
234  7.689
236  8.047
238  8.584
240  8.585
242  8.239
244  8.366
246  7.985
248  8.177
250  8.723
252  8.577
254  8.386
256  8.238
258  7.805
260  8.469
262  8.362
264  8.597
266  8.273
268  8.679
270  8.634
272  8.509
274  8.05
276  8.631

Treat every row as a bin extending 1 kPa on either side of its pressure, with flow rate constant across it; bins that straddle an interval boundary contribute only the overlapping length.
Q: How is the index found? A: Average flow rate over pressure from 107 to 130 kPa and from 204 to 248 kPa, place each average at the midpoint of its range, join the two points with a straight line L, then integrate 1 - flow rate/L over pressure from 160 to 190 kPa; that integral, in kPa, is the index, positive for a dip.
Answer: 6.2 kPa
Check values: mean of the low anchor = 8.49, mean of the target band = 6.56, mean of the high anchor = 8.06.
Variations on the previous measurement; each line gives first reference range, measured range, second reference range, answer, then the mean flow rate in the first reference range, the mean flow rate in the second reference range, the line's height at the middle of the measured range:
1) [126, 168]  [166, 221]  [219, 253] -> 0.25 kPa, 7.11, 8.13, 7.64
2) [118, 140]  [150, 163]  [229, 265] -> 4.39 kPa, 8.67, 8.23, 8.57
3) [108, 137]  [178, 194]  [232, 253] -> 1.57 kPa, 8.5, 8.26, 8.37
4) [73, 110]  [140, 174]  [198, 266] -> 6.88 kPa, 7.85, 8.15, 7.99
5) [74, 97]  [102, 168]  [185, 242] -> 3.04 kPa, 7.84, 7.98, 7.89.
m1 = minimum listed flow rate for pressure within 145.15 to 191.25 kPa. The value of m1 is 4.539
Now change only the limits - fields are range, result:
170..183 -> 6.099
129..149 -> 7.556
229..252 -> 7.441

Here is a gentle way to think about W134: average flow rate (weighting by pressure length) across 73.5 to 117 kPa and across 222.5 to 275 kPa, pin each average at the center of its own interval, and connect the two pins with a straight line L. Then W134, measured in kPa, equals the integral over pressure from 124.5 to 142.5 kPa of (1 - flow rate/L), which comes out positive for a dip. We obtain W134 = -1.4 kPa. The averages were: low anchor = 7.89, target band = 8.59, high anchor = 8.22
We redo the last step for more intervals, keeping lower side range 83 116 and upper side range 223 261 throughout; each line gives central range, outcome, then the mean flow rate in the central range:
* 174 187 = 0.8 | 7.45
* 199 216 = 0.0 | 8.05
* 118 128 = -1.4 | 8.83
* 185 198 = 0.4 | 7.73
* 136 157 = 0.9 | 7.48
